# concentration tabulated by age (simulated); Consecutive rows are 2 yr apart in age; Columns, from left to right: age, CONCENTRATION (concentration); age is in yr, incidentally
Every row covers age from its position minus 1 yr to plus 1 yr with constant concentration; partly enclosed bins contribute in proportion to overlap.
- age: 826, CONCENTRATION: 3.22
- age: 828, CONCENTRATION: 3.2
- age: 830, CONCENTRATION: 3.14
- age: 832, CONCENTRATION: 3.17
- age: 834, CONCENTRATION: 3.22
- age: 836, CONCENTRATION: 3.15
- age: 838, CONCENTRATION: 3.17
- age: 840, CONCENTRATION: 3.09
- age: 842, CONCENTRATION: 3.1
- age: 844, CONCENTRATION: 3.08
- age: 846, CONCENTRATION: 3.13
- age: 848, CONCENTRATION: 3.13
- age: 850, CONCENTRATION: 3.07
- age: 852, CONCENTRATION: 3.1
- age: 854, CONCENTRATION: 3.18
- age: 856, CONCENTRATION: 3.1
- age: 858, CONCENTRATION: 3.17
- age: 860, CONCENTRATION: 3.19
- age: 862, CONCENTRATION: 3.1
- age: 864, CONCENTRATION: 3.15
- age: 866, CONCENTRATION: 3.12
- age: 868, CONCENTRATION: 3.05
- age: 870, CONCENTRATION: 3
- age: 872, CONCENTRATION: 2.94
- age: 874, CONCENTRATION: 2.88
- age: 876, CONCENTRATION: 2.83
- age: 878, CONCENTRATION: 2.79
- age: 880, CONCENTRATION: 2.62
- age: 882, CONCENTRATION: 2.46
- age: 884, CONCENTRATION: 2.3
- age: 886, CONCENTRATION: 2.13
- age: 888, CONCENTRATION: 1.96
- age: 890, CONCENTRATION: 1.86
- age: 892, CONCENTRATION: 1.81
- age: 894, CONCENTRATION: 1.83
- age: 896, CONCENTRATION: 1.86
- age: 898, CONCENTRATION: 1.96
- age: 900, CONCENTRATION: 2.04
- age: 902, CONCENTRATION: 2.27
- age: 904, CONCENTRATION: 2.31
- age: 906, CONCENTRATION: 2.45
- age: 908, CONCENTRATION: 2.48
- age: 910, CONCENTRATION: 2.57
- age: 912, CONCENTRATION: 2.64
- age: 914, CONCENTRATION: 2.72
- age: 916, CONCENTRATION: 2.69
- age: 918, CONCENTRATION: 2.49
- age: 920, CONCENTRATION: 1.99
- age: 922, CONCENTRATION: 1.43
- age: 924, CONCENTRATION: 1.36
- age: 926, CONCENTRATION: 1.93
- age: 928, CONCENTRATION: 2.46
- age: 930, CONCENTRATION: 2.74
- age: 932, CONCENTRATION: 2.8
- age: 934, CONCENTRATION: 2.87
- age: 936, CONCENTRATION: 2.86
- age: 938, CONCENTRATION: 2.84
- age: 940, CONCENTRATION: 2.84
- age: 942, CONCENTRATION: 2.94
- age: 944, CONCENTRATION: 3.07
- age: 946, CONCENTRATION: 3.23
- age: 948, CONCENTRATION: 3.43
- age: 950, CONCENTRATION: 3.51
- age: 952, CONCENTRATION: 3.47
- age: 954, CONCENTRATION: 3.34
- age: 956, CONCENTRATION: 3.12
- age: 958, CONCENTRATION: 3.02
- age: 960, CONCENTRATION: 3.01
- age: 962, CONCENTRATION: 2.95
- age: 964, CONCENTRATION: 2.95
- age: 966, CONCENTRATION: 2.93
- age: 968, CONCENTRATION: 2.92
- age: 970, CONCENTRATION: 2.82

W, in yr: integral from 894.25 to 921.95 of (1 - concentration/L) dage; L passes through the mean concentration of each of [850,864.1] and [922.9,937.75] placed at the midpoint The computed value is 3.7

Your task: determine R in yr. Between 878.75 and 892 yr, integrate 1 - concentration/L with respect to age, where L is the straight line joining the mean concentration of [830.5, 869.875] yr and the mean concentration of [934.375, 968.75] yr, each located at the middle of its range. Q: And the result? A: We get 3.9 yr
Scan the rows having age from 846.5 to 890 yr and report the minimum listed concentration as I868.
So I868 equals 1.86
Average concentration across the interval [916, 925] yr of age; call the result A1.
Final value 1.91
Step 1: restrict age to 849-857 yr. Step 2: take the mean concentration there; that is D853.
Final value 3.11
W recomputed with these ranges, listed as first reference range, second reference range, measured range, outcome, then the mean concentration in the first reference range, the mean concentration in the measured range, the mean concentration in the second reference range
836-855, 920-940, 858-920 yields 5.0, 3.12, 2.52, 2.37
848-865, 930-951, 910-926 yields 4.5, 3.13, 2.2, 3.02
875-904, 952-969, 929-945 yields -0.6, 2.2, 2.87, 3.06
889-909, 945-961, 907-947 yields 2.2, 2.09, 2.55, 3.27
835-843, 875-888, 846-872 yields -2.7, 3.13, 3.11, 2.48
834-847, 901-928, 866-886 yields -0.2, 3.13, 2.75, 2.26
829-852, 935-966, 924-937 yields 2.5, 3.13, 2.51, 3.1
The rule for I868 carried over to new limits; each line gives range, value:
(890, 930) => 1.36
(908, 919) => 2.48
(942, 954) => 2.94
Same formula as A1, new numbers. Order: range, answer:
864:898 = 2.47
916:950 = 2.61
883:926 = 2.14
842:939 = 2.58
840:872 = 3.11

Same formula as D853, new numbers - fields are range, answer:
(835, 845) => 3.12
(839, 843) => 3.09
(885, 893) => 1.94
